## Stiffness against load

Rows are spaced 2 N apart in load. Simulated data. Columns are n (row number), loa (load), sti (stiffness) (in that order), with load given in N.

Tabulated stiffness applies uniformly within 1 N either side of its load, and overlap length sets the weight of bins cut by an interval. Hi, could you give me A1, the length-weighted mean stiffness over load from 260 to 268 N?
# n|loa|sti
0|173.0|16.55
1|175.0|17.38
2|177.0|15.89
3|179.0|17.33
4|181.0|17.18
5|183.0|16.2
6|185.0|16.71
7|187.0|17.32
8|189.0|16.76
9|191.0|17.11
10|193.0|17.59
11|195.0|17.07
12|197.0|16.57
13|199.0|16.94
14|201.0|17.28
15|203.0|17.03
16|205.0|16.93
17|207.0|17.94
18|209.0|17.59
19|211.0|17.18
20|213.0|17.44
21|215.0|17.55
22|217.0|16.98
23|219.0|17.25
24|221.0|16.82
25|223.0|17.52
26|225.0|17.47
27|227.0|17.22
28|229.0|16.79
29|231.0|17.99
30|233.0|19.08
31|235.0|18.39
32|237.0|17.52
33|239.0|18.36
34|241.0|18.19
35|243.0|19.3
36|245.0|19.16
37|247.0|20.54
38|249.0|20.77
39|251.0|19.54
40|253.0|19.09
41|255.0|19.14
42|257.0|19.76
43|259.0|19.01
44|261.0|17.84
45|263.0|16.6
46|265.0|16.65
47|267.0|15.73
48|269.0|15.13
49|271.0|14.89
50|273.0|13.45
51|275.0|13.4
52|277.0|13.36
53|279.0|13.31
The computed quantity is 16.7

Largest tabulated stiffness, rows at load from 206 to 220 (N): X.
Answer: 17.94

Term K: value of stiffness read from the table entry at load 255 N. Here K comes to 19.14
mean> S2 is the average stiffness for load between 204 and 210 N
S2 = 17.5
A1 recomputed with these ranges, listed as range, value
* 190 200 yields 17.1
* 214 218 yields 17.3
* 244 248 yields 19.9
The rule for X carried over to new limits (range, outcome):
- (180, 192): 17.32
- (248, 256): 20.77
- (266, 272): 15.73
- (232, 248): 20.54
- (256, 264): 19.76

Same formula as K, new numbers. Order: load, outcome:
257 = 19.76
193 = 17.59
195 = 17.07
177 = 15.89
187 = 17.32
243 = 19.3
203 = 17.03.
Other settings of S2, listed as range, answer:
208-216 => 17.4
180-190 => 16.8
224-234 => 17.7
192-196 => 17.3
